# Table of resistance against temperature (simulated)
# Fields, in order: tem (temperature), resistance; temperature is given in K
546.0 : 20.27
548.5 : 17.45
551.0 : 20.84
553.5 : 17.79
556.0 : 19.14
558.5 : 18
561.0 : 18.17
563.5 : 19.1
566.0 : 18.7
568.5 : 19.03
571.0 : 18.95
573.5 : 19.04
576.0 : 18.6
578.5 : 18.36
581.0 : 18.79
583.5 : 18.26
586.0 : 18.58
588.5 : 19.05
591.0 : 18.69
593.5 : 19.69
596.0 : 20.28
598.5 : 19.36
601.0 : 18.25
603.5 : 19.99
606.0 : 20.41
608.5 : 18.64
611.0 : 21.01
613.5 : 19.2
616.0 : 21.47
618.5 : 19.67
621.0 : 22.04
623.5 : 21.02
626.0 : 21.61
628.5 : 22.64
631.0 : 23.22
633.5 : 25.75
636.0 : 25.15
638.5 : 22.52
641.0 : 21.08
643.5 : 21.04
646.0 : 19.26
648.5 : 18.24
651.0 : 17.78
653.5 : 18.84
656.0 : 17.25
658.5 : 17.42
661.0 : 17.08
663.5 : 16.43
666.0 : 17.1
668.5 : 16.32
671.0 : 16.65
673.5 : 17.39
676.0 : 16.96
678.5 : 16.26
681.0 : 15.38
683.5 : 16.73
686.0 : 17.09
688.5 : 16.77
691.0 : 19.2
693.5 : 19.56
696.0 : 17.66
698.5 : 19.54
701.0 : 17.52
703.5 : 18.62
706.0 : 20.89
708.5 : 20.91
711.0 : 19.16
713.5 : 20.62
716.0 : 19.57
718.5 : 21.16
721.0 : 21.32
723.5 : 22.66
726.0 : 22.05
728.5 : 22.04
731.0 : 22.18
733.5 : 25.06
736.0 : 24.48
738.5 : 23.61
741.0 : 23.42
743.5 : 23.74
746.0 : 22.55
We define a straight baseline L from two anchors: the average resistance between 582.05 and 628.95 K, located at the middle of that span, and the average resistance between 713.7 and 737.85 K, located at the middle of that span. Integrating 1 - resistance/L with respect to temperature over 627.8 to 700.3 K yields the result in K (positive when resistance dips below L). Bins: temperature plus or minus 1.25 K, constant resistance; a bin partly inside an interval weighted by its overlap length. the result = 7.6 K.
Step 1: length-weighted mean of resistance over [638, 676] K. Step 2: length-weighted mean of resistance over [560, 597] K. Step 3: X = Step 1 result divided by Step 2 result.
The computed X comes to 1.0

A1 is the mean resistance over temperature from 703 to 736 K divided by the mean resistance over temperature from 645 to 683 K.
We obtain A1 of 1.25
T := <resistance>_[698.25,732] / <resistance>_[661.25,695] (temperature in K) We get 1.21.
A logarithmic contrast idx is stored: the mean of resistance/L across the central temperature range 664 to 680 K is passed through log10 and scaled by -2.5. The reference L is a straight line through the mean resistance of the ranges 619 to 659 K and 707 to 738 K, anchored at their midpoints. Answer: 0.261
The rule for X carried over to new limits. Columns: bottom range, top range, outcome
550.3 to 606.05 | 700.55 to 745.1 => 1.14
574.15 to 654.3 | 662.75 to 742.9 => 0.97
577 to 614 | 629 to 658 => 1.09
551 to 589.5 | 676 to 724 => 1.01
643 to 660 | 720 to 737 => 1.24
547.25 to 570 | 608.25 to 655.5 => 1.13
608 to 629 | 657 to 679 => 0.81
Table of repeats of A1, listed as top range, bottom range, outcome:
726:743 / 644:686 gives 1.35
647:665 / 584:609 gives 0.91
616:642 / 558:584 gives 1.20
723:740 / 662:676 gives 1.38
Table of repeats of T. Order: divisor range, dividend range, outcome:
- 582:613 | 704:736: 1.11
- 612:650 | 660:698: 0.80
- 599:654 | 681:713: 0.89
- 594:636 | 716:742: 1.08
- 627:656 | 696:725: 0.95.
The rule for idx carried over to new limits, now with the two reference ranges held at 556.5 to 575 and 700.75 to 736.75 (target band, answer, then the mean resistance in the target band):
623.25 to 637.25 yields -0.18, 23.4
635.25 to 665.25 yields 0.05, 19.2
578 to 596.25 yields 0.01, 18.9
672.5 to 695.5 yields 0.20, 17.3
